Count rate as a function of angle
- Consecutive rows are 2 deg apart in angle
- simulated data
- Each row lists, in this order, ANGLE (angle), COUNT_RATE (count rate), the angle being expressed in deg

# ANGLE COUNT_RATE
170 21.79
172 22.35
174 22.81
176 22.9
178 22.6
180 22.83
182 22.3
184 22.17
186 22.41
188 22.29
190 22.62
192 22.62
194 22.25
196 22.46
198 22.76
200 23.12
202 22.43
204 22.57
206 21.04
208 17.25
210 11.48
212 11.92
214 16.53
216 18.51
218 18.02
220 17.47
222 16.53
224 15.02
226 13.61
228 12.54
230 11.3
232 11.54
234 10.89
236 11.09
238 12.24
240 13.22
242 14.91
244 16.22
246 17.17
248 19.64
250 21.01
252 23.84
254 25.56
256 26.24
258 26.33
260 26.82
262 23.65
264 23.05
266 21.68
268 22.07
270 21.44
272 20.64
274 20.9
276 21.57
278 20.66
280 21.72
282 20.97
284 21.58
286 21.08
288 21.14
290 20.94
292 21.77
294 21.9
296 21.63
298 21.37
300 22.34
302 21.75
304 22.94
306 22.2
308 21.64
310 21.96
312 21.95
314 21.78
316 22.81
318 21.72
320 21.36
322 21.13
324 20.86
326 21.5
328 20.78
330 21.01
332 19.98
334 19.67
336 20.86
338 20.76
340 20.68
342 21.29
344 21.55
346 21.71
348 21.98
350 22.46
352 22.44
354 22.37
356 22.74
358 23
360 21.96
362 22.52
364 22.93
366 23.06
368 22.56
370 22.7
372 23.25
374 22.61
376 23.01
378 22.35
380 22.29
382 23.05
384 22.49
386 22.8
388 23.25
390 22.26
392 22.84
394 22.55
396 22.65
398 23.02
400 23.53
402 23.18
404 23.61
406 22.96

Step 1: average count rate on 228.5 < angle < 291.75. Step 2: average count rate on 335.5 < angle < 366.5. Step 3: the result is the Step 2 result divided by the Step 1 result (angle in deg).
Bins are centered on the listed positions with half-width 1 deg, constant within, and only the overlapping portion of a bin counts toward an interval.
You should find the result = 1.1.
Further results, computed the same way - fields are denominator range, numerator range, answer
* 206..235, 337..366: 1.50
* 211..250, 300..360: 1.46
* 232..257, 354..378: 1.30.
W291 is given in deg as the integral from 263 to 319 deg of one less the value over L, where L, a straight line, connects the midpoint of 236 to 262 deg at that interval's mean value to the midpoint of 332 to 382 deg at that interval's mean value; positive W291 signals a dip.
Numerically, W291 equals -2.3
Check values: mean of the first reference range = 20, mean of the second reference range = 22.1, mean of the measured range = 21.7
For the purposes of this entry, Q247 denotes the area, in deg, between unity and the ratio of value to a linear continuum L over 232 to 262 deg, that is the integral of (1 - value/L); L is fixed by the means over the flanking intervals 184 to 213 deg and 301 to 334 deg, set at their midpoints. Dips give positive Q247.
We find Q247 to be 3.05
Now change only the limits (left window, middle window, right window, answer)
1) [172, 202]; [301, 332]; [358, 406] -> 1.5 deg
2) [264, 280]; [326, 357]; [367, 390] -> 1.3 deg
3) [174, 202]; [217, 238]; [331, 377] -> 8.2 deg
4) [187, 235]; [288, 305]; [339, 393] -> -1.2 deg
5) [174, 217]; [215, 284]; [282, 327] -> 7.9 deg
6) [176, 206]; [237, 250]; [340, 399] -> 3.8 deg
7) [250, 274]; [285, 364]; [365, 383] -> 5.0 deg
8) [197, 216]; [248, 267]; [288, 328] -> -3.5 deg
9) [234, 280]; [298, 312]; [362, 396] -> -0.5 deg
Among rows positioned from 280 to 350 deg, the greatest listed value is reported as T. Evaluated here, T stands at 22.94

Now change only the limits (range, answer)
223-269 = 26.82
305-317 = 22.81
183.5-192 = 22.62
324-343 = 21.5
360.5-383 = 23.25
